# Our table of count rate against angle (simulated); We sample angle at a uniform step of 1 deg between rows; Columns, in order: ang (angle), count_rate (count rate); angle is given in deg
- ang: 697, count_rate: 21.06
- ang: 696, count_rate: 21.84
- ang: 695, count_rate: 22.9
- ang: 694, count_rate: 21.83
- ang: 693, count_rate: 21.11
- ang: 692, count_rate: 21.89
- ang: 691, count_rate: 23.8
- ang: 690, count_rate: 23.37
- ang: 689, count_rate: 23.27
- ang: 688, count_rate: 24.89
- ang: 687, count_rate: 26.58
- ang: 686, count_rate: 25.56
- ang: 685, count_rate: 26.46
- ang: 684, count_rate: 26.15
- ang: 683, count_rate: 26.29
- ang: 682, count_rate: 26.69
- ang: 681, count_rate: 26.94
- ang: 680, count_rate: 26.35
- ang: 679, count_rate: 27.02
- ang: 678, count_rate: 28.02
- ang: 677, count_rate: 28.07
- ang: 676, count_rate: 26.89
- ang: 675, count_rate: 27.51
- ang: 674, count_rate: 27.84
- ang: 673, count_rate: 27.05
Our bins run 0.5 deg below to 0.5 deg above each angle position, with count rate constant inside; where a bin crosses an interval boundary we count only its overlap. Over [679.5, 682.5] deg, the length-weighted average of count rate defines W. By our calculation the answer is 26.7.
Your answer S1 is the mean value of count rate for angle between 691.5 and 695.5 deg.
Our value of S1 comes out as 21.9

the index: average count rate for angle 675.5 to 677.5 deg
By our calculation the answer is 27.5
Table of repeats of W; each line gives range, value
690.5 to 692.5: 22.8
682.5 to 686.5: 26.1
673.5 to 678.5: 27.7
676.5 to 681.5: 27.3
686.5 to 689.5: 24.9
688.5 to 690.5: 23.3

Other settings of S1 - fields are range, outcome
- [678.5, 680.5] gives 26.7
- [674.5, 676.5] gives 27.2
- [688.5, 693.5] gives 22.7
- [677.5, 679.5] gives 27.5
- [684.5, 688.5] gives 25.9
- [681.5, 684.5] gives 26.4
